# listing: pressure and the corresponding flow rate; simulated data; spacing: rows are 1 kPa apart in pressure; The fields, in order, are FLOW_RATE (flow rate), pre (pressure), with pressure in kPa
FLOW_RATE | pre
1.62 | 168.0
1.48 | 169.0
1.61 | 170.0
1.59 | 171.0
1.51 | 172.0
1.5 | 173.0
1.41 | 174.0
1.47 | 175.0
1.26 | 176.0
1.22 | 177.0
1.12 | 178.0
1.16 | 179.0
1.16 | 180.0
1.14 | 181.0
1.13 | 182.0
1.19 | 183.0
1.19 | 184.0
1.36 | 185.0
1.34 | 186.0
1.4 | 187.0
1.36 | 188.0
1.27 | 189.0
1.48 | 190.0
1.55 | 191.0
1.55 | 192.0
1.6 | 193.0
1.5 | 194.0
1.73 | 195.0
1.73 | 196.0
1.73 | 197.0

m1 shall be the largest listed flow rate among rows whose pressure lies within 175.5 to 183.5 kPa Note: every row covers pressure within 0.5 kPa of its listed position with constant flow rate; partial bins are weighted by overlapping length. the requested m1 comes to 1.26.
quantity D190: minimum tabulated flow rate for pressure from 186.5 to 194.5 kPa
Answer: 1.27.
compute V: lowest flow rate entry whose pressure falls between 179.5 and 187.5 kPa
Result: 1.13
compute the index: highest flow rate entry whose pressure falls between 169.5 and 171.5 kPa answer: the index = 1.61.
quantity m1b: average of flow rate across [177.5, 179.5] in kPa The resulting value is 1.14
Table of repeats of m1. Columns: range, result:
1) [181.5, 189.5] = 1.4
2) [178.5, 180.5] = 1.16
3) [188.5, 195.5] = 1.73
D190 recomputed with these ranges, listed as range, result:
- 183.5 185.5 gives 1.19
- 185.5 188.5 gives 1.34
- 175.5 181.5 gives 1.12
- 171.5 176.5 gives 1.26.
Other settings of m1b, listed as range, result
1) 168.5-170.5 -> 1.54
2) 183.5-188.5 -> 1.33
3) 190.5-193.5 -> 1.57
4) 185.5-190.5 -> 1.37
